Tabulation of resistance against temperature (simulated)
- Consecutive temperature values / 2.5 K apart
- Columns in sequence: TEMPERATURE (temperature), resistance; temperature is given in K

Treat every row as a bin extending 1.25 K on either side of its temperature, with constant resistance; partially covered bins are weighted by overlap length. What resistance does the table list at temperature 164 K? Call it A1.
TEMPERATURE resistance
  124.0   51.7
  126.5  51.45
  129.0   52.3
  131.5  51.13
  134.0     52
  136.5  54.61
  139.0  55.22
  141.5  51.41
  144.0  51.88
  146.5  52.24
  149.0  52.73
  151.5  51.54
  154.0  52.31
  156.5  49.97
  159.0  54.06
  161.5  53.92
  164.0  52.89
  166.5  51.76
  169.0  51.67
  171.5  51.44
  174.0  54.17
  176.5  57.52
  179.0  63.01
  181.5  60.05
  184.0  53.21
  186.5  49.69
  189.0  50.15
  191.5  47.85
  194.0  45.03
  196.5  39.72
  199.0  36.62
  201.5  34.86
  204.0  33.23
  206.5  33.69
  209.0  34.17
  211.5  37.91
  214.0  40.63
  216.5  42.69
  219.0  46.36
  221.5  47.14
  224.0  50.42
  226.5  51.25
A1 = 52.89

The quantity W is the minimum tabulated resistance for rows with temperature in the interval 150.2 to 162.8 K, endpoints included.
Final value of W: 49.97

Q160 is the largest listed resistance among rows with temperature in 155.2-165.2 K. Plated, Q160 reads 54.06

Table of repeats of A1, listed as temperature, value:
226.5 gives 51.25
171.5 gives 51.44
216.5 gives 42.69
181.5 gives 60.05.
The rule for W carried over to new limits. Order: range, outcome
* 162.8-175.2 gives 51.44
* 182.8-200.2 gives 36.62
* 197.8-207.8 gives 33.23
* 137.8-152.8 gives 51.41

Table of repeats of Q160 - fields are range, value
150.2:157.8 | 52.31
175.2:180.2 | 63.01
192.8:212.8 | 45.03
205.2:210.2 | 34.17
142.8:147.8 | 52.24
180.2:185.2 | 60.05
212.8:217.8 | 42.69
